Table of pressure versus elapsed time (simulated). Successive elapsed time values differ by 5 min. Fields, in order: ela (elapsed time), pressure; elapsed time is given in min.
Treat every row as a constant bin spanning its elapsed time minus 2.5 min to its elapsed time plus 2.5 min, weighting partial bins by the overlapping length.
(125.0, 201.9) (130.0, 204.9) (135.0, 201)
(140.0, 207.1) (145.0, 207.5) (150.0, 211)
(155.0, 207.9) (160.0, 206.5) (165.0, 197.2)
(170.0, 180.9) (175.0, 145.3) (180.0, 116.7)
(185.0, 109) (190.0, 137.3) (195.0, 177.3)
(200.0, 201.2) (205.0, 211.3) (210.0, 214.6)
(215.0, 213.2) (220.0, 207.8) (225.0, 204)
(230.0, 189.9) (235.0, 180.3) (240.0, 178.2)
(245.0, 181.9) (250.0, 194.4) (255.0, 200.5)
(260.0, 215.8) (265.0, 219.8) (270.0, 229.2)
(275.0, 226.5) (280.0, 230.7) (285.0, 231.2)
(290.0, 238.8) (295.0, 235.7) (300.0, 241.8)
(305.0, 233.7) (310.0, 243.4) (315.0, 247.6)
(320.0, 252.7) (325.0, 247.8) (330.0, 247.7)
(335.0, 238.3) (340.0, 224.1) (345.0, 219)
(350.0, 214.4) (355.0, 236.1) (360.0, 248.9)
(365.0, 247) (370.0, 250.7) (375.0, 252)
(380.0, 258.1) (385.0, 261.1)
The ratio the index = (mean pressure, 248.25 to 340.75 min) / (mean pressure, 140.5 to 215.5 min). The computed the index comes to 1.3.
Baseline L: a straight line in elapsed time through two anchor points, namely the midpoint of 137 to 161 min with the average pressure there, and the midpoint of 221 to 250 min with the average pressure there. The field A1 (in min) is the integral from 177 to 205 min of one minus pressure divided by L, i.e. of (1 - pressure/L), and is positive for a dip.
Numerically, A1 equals 6.3 min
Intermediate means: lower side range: 208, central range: 154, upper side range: 189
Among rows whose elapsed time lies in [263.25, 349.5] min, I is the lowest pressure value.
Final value 219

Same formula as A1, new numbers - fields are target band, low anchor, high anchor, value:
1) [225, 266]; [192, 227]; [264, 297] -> 4.25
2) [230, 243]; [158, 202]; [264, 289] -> 1.27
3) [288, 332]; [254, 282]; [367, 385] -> -1.70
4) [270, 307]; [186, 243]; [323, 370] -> -3.02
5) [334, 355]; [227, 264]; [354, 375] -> 1.20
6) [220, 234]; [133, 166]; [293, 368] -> 1.45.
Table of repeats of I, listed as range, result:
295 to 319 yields 233.7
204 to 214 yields 211.3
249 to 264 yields 194.4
